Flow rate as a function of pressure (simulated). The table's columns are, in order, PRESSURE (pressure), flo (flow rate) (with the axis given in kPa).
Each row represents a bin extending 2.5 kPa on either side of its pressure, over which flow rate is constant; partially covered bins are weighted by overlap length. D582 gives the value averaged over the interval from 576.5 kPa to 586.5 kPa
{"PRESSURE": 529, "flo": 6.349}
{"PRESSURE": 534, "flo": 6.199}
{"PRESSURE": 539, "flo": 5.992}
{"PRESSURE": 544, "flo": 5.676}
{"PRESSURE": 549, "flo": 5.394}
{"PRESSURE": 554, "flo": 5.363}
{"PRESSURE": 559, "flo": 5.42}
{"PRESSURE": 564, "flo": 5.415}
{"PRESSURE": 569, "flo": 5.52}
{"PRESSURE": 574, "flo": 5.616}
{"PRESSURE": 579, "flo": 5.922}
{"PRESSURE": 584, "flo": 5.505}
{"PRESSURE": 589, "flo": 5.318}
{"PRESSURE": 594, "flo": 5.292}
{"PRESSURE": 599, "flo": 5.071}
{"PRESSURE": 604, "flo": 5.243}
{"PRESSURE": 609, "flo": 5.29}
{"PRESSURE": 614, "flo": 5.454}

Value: 5.71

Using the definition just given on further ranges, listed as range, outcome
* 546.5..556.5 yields 5.38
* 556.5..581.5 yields 5.58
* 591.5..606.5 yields 5.2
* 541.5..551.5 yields 5.54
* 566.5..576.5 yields 5.57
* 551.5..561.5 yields 5.39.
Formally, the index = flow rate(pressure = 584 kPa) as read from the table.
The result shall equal 5.505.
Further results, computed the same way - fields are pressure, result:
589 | 5.318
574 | 5.616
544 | 5.676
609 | 5.29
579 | 5.922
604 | 5.243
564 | 5.415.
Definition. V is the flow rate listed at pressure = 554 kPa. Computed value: 5.363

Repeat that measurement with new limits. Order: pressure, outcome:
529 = 6.349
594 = 5.292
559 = 5.42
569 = 5.52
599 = 5.071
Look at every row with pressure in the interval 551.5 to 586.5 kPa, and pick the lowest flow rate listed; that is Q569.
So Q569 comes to 5.363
